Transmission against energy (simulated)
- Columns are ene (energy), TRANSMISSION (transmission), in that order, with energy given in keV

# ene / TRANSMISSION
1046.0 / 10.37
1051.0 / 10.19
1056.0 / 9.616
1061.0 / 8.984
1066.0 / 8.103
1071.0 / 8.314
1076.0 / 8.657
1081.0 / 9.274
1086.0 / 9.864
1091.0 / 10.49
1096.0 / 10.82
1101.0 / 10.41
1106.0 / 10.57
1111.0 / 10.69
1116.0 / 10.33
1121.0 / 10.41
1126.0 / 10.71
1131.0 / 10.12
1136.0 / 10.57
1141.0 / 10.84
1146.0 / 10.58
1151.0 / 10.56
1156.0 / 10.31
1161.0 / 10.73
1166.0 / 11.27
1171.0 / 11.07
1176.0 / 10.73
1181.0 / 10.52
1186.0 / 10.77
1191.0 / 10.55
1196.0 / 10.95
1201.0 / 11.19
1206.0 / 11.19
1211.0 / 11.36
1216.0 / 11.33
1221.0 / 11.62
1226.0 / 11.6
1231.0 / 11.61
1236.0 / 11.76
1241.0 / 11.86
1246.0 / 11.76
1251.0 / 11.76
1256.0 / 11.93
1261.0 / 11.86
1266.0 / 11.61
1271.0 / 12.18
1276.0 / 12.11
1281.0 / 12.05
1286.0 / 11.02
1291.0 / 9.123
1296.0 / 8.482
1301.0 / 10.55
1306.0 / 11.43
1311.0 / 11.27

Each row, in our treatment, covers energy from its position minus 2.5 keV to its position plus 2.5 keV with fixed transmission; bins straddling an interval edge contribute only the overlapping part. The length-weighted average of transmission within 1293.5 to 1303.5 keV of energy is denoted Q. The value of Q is 9.52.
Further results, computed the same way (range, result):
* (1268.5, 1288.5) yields 11.8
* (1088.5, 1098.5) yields 10.7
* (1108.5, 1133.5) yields 10.5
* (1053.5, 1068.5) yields 8.9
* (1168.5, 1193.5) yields 10.7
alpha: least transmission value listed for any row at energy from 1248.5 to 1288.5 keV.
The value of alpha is 11.02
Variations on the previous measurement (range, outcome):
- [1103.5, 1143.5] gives 10.12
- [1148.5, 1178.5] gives 10.31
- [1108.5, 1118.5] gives 10.33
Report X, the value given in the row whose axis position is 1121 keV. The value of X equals 10.41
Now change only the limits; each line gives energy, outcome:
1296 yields 8.482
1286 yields 11.02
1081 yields 9.274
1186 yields 10.77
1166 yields 11.27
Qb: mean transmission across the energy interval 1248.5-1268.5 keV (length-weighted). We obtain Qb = 11.8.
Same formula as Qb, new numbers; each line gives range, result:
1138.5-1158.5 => 10.6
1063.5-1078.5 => 8.36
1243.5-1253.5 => 11.8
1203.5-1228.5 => 11.4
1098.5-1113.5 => 10.6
